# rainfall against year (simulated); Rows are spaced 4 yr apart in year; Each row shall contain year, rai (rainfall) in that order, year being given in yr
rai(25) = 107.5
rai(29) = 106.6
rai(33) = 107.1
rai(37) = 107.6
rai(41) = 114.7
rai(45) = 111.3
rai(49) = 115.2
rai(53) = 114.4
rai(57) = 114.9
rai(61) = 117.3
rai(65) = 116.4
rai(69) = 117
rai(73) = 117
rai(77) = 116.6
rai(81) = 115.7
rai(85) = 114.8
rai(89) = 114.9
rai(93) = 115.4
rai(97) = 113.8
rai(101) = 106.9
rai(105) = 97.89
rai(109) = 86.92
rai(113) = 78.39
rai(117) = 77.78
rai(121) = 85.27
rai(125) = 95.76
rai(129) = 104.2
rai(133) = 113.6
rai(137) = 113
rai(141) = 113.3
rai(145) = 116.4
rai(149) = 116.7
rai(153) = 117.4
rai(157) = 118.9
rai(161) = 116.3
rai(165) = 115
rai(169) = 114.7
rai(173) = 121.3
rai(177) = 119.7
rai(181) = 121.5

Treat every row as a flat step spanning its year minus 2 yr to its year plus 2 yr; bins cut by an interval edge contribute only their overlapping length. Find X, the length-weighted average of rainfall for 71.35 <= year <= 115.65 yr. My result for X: 107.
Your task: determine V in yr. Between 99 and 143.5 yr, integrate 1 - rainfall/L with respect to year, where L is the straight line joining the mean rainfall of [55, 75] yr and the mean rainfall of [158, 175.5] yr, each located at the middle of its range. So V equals 7.3 yr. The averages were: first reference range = 117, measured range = 97.8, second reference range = 117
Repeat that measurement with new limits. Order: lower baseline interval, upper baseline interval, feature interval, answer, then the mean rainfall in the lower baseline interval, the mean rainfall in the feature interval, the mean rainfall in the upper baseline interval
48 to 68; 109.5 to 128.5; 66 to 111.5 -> -4.31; 116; 110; 86.1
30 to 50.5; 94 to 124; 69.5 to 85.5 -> -2.35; 111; 116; 93.3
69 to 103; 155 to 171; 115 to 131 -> 3.41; 115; 90.8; 116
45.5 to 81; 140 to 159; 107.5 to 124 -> 4.77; 116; 82.8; 117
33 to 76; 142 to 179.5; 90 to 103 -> 0.36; 114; 112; 117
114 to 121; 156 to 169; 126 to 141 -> -2.71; 80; 110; 116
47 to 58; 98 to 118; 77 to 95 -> -2.62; 115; 115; 91.4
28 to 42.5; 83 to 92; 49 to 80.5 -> -1.07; 109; 116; 115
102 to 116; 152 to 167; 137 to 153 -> -0.99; 88.4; 115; 117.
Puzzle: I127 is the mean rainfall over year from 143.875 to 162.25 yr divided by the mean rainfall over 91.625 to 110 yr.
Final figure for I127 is 1.12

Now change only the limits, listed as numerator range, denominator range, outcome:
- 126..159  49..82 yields 0.98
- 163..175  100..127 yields 1.31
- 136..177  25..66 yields 1.04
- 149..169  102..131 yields 1.30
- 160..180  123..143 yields 1.09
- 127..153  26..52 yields 1.02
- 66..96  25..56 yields 1.04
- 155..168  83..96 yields 1.01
